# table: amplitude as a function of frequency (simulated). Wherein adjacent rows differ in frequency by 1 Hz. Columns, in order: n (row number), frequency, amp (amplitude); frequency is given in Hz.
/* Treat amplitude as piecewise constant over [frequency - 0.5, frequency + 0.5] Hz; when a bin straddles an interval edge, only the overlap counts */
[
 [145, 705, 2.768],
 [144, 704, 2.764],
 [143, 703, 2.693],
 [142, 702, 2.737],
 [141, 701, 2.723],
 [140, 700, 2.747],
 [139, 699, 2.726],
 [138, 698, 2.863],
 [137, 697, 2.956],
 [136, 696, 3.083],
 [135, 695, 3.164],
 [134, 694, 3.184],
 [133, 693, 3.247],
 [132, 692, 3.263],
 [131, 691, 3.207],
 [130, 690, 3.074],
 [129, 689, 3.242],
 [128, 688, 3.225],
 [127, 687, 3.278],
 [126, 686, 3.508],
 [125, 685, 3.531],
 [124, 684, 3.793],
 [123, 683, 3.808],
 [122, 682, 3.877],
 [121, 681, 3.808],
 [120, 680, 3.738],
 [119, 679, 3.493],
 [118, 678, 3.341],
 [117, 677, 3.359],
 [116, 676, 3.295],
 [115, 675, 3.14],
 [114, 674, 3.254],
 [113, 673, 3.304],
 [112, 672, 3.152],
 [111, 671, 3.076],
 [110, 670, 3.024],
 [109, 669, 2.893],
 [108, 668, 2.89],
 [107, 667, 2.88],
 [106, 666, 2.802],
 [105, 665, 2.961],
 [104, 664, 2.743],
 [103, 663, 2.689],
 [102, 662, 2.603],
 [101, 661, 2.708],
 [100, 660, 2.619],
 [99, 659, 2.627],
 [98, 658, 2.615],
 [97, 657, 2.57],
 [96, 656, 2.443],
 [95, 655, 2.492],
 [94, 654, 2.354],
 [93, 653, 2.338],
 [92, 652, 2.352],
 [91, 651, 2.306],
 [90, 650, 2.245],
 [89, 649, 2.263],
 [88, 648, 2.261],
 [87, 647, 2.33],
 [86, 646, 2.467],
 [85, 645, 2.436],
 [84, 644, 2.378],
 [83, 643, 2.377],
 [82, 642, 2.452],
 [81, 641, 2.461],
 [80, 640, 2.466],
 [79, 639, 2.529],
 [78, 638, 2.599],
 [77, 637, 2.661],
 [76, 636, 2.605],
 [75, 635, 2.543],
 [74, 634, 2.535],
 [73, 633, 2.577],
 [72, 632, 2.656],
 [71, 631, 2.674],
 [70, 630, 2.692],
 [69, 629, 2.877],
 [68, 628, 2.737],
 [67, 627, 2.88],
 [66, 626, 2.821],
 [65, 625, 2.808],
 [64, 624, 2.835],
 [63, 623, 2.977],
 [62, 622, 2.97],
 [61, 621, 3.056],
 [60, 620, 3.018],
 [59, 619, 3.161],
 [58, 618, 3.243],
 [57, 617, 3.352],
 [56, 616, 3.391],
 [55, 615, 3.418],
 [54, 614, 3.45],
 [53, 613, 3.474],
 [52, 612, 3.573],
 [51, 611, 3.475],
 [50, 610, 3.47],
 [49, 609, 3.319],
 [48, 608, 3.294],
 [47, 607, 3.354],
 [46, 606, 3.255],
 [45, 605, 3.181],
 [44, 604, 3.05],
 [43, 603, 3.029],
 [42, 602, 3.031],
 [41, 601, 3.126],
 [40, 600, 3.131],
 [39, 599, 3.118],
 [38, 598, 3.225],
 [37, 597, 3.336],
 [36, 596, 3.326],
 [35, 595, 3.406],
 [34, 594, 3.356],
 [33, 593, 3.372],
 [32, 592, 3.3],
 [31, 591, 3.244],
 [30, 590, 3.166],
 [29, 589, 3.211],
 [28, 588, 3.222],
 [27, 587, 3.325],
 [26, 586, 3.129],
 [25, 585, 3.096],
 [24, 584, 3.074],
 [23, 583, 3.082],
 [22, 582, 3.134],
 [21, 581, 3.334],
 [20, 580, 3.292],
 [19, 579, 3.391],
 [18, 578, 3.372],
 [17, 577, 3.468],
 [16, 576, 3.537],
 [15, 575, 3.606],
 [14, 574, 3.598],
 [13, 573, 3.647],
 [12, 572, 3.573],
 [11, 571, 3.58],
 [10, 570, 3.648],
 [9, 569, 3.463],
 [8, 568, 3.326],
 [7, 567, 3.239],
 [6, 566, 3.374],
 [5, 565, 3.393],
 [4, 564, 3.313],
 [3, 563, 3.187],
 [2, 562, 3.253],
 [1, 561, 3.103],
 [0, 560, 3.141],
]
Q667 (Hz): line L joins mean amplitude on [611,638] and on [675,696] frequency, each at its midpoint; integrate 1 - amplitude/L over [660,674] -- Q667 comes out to 1.6 Hz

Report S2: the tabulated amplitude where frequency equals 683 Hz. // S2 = 3.808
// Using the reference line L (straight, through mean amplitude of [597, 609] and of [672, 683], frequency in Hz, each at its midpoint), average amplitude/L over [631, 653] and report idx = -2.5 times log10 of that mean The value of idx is 0.329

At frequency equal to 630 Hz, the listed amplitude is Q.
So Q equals 2.692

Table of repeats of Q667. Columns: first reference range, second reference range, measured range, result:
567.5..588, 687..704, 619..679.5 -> 8.1 Hz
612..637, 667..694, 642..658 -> 3.8 Hz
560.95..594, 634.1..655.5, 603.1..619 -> -2.5 Hz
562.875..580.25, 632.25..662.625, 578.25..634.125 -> -2.7 Hz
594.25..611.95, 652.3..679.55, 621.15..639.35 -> 2.1 Hz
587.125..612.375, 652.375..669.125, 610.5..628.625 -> -0.5 Hz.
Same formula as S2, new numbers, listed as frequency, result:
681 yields 3.808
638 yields 2.599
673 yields 3.304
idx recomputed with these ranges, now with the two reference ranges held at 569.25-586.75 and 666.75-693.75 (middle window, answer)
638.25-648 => 0.35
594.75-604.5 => 0.07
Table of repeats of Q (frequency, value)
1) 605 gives 3.181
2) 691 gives 3.207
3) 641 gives 2.461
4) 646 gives 2.467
